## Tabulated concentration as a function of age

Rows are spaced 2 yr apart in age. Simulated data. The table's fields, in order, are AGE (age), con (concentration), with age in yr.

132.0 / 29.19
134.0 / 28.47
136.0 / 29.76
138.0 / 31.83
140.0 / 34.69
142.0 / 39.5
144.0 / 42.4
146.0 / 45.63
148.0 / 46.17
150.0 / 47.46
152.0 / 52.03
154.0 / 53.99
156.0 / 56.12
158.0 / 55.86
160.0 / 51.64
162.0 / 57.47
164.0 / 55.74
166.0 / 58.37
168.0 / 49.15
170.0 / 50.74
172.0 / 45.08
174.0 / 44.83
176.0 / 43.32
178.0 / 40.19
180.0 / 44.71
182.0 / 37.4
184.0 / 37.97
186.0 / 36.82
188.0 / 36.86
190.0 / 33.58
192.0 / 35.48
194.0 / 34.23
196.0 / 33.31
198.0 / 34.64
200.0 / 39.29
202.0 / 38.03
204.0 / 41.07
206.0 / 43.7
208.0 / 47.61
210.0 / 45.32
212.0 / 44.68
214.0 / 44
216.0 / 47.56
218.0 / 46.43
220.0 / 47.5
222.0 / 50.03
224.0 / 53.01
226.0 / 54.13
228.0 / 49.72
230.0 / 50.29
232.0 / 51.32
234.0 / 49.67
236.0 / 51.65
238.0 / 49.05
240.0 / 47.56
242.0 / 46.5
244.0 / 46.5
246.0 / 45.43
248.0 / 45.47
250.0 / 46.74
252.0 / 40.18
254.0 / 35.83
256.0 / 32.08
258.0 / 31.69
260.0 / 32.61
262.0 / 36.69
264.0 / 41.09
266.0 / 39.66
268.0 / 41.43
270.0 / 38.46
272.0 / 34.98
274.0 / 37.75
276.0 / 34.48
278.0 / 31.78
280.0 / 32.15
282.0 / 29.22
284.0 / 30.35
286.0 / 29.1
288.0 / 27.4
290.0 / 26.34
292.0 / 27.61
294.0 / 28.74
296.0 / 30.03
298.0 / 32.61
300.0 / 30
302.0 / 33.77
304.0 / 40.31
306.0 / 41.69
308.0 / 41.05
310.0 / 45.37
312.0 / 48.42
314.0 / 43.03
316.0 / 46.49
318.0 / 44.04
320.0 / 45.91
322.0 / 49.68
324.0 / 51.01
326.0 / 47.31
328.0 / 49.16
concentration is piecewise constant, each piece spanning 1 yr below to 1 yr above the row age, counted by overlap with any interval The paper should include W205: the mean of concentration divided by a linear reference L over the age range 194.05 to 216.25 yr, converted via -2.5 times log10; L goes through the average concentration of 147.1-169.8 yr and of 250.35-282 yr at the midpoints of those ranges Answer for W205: 0.11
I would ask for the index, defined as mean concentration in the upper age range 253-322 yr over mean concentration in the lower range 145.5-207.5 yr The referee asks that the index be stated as 0.8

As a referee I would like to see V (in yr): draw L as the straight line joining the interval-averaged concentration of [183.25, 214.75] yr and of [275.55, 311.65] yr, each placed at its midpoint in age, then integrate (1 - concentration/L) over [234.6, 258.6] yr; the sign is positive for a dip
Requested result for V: -4.9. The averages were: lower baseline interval 39.1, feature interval 43.5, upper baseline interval 33.1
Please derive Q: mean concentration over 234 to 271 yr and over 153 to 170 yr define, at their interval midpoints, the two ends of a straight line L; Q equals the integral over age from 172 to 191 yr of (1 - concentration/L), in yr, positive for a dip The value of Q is 4.4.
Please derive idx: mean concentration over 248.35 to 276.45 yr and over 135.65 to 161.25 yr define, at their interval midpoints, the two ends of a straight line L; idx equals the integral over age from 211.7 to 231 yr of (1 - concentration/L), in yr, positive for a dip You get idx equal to -4.0 yr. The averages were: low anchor 45.7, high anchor 37.6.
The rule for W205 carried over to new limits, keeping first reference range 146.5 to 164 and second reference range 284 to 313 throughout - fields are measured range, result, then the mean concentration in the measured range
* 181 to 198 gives 0.328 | 35.6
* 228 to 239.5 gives -0.179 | 50.2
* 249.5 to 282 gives 0.063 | 36.3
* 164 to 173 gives -0.010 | 51.4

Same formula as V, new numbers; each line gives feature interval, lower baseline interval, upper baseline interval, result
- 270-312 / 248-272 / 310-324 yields 8.8 yr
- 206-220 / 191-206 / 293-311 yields -3.4 yr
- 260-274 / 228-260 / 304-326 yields 2.1 yr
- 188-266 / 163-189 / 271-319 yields -4.9 yr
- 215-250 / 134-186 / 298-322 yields -4.1 yr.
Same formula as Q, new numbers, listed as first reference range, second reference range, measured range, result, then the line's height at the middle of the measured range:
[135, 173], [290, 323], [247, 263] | 1.6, 41.8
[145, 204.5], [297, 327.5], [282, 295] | 4.5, 43.1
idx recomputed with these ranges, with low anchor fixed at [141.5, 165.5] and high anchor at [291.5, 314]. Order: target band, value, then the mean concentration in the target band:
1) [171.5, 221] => 6.1 yr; 40.9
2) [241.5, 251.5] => -0.9 yr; 45.8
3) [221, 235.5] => -2.5 yr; 51.2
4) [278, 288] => 2.2 yr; 30.1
